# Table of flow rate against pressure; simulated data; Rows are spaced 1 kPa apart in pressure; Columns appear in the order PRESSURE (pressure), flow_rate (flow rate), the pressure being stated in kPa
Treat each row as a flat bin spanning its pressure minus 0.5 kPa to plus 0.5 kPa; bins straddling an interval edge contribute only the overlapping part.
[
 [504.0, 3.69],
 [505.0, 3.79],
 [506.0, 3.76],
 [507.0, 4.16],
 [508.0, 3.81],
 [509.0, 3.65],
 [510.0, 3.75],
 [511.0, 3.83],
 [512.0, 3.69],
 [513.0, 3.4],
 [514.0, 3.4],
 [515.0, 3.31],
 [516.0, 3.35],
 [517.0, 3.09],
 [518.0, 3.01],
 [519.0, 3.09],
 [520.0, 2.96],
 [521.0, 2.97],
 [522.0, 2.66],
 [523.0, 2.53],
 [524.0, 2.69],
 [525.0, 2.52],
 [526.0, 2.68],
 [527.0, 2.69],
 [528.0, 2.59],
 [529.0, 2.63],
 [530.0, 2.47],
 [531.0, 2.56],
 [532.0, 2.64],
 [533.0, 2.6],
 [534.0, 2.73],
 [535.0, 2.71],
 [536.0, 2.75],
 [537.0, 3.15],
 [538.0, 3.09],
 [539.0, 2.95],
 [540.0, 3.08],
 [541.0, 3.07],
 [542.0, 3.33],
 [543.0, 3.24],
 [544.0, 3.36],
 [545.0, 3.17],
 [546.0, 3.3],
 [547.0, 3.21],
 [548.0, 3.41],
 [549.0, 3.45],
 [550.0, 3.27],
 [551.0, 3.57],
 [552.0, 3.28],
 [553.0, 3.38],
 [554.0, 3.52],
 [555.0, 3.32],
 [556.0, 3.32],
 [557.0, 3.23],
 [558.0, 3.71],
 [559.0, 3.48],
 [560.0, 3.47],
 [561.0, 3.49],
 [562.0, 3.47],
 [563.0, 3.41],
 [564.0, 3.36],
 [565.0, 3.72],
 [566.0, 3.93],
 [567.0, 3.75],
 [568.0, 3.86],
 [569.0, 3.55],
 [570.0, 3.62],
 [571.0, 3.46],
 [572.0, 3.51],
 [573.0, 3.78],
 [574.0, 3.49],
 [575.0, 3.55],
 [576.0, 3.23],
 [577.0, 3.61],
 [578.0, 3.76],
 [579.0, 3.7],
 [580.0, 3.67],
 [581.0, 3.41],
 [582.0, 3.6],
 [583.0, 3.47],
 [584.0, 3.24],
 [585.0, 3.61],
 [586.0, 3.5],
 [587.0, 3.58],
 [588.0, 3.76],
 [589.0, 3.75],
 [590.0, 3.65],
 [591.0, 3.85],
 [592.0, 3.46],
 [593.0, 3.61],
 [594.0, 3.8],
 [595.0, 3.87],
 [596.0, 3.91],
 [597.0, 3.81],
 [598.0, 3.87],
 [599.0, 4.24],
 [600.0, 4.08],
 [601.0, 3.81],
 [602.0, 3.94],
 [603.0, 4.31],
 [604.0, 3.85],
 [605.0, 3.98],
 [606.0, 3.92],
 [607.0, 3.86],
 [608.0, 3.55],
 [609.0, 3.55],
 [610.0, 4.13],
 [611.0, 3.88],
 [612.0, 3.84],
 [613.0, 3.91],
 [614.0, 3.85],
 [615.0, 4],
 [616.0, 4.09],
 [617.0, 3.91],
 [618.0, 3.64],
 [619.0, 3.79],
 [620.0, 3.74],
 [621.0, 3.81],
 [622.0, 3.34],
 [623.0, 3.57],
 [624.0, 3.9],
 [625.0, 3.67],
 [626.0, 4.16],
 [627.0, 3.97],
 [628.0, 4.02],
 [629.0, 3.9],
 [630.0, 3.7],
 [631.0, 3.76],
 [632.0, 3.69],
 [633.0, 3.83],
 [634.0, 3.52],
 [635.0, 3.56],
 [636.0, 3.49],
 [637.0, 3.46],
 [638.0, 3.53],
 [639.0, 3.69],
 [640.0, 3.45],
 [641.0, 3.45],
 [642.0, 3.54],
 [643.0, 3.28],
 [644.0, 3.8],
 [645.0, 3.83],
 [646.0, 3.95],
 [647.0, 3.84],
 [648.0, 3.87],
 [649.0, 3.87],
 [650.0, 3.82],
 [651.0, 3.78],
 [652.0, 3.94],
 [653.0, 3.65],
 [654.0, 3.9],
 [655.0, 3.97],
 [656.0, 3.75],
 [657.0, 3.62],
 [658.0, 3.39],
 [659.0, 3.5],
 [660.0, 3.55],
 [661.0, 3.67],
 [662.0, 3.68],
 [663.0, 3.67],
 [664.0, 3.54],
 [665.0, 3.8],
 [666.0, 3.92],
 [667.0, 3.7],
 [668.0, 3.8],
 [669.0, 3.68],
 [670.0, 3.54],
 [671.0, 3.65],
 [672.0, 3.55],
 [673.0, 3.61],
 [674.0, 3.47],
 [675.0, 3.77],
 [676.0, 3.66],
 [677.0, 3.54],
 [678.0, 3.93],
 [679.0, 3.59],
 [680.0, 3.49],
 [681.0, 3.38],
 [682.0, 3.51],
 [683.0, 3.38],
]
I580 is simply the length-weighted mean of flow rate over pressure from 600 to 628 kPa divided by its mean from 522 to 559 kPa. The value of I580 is 1.27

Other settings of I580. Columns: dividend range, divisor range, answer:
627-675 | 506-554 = 1.18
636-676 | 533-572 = 1.10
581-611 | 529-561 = 1.20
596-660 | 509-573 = 1.18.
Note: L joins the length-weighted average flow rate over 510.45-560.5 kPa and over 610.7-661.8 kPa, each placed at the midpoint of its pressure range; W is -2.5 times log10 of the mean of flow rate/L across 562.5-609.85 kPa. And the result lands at -0.09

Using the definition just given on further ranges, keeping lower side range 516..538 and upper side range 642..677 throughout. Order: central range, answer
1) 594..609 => -0.19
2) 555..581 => -0.16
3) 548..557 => -0.15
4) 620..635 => -0.09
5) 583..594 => -0.13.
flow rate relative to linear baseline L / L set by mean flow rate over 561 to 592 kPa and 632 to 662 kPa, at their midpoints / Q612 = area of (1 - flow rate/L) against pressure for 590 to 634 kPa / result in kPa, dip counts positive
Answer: -2.5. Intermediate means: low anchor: 3.59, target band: 3.84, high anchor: 3.67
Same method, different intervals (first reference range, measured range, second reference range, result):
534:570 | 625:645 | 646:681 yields -0.4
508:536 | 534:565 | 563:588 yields 0.1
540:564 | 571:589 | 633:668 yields -0.6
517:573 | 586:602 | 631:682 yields -1.9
